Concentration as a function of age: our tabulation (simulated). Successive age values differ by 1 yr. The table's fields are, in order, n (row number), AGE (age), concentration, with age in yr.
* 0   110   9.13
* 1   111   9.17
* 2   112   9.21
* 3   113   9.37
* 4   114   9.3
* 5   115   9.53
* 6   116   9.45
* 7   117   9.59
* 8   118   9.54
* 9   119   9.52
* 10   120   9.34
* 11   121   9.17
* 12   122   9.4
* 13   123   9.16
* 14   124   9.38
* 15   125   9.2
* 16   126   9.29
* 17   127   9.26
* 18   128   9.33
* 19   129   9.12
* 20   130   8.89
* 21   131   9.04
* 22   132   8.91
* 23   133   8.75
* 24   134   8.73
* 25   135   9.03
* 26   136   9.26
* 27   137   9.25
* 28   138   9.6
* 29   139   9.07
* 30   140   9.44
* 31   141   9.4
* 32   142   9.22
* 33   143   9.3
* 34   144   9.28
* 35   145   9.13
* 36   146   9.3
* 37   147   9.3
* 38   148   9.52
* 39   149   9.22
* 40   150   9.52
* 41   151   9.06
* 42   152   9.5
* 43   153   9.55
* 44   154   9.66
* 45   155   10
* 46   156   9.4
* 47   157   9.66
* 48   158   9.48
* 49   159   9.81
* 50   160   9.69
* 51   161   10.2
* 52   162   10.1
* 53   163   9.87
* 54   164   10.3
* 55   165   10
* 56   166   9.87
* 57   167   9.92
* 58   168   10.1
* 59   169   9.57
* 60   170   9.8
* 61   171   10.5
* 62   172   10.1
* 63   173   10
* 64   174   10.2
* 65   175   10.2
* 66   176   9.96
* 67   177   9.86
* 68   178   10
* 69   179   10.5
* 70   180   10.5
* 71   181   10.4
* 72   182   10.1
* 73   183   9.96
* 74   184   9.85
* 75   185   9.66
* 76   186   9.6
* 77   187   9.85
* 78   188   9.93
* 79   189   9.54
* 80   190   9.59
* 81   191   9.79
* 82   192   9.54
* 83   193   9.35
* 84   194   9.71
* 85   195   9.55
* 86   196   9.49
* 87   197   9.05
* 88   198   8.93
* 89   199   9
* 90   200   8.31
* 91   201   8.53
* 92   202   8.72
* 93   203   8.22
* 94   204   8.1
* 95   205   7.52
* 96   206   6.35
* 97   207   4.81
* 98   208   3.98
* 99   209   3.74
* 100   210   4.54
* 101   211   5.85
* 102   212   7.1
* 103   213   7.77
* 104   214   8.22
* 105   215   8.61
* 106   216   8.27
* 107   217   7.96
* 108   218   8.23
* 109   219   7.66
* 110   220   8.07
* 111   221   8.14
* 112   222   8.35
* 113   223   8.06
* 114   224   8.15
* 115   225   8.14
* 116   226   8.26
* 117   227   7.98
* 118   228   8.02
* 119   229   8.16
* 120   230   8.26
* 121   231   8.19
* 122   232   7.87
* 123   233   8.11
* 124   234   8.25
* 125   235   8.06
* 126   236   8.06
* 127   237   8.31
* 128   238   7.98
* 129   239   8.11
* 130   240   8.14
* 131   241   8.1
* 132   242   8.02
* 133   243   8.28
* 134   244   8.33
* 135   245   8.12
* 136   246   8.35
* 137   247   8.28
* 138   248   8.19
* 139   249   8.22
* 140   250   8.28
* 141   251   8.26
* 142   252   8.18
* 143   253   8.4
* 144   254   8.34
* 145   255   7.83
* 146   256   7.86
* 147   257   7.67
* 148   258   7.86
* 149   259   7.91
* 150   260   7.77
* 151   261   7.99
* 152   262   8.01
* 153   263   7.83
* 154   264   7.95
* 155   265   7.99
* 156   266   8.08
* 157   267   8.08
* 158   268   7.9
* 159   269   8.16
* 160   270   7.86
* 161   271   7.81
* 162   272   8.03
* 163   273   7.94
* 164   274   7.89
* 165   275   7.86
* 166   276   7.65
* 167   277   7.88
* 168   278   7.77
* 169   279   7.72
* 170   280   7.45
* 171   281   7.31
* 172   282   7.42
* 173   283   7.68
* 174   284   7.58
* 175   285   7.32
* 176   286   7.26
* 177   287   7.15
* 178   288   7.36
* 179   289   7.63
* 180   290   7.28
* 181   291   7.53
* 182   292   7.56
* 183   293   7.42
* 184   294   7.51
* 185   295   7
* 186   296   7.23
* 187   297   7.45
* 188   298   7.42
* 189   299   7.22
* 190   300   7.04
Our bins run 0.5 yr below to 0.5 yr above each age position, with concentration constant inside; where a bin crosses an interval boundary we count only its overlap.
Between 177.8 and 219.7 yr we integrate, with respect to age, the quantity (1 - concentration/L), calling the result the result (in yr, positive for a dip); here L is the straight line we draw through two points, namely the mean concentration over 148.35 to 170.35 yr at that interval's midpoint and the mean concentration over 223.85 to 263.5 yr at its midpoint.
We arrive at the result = 2.5 yr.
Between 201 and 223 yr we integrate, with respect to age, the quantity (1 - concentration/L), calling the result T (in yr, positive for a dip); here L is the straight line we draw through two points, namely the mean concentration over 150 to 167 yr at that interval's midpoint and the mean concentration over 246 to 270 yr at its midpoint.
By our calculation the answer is 4.05 yr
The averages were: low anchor 9.76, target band 7.2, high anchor 8.05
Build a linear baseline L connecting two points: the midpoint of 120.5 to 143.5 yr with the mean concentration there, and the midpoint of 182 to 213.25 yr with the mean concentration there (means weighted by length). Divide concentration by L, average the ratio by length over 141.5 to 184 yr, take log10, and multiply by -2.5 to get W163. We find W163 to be -0.12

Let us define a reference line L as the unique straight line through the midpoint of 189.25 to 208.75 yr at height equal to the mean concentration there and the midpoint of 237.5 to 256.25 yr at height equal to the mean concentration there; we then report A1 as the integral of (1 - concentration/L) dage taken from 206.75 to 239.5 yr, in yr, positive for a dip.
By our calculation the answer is 2.6 yr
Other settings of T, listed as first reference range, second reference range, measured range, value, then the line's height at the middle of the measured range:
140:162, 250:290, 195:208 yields 1.19 yr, 8.78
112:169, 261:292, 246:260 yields -0.15 yr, 8.01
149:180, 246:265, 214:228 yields 0.96 yr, 8.74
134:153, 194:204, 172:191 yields -2.06 yr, 9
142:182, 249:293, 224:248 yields 0.83 yr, 8.44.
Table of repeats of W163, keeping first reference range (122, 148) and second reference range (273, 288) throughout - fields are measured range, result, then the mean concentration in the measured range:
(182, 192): -0.14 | 9.76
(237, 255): -0.03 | 8.2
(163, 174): -0.14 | 10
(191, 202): -0.08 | 9.16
